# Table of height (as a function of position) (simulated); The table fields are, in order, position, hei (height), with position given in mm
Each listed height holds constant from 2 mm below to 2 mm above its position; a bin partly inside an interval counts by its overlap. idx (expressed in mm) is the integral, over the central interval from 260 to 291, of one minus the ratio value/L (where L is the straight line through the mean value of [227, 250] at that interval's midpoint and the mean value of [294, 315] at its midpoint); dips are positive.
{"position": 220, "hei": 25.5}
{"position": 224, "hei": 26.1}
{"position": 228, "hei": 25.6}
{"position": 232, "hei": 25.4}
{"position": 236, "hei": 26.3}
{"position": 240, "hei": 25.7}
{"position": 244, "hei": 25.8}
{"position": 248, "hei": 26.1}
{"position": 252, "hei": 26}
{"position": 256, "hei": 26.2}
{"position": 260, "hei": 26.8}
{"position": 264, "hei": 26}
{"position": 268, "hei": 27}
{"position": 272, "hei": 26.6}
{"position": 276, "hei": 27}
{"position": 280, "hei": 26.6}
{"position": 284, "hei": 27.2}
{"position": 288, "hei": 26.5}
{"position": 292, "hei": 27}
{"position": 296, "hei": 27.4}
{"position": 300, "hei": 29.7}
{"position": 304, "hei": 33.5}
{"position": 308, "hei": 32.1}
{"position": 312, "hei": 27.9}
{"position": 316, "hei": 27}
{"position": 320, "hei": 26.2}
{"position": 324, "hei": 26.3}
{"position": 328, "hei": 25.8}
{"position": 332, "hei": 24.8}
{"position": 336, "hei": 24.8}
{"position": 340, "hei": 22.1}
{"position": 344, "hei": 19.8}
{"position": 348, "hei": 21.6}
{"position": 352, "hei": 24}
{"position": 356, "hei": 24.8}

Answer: 1.6 mm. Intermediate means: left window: 25.8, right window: 30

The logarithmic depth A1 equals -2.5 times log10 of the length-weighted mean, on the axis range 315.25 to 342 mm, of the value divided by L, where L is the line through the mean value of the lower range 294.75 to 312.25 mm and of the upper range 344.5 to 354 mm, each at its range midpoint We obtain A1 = 0.034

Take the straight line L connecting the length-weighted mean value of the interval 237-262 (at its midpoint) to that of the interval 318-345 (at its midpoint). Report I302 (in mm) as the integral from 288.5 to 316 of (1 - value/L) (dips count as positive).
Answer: -4.6 mm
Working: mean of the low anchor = 26.1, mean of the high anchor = 24.4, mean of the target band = 29.2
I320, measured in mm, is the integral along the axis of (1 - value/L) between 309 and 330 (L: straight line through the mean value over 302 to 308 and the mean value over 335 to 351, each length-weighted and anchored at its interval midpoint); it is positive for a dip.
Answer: 1.4 mm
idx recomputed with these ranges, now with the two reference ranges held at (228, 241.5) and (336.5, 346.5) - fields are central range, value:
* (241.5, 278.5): -2.42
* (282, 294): -1.64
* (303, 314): -3.88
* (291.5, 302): -2.18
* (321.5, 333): -1.88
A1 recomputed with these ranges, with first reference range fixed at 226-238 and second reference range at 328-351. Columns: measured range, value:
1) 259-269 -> -0.07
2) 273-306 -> -0.16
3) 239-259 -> -0.03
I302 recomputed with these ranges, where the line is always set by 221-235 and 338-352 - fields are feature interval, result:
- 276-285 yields -1.14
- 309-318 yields -2.09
